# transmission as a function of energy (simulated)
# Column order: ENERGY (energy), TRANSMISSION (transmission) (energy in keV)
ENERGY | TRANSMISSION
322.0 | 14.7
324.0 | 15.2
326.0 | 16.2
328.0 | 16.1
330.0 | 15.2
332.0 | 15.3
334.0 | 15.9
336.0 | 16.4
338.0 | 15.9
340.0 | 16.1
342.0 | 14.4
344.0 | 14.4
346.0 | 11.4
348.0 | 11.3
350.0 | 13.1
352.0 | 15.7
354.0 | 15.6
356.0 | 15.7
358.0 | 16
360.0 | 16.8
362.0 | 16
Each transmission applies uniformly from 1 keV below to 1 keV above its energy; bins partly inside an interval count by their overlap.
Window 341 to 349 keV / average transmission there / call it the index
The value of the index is 12.9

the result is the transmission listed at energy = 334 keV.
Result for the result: 15.9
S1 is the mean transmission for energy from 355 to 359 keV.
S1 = 15.8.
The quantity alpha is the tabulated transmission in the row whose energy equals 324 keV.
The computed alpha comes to 15.2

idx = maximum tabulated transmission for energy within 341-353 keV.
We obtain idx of 15.7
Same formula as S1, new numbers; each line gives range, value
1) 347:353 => 13.4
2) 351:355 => 15.6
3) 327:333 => 15.5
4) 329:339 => 15.7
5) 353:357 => 15.6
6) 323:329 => 15.8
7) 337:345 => 15.2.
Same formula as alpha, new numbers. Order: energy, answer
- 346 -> 11.4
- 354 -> 15.6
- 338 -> 15.9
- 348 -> 11.3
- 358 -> 16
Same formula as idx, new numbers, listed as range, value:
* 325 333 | 16.2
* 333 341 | 16.4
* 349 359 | 16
